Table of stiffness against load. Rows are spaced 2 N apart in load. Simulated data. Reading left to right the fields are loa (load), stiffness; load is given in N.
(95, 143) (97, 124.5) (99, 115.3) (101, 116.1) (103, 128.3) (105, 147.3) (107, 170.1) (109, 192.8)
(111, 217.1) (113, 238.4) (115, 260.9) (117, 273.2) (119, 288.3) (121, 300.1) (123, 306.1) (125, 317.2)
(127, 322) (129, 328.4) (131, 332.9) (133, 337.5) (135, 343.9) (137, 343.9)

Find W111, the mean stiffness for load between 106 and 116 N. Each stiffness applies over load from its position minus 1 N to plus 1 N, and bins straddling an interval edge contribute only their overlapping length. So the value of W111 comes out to 216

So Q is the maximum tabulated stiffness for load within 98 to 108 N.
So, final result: 170.1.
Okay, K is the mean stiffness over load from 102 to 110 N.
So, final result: 160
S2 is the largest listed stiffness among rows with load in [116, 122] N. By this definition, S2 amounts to 300.1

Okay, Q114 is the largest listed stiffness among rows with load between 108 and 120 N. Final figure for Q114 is 288.3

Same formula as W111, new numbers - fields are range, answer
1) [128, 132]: 331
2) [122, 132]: 321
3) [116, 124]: 292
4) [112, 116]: 250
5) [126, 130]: 325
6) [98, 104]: 120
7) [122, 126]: 312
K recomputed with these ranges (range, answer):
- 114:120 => 274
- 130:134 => 335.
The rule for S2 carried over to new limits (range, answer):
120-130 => 328.4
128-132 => 332.9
